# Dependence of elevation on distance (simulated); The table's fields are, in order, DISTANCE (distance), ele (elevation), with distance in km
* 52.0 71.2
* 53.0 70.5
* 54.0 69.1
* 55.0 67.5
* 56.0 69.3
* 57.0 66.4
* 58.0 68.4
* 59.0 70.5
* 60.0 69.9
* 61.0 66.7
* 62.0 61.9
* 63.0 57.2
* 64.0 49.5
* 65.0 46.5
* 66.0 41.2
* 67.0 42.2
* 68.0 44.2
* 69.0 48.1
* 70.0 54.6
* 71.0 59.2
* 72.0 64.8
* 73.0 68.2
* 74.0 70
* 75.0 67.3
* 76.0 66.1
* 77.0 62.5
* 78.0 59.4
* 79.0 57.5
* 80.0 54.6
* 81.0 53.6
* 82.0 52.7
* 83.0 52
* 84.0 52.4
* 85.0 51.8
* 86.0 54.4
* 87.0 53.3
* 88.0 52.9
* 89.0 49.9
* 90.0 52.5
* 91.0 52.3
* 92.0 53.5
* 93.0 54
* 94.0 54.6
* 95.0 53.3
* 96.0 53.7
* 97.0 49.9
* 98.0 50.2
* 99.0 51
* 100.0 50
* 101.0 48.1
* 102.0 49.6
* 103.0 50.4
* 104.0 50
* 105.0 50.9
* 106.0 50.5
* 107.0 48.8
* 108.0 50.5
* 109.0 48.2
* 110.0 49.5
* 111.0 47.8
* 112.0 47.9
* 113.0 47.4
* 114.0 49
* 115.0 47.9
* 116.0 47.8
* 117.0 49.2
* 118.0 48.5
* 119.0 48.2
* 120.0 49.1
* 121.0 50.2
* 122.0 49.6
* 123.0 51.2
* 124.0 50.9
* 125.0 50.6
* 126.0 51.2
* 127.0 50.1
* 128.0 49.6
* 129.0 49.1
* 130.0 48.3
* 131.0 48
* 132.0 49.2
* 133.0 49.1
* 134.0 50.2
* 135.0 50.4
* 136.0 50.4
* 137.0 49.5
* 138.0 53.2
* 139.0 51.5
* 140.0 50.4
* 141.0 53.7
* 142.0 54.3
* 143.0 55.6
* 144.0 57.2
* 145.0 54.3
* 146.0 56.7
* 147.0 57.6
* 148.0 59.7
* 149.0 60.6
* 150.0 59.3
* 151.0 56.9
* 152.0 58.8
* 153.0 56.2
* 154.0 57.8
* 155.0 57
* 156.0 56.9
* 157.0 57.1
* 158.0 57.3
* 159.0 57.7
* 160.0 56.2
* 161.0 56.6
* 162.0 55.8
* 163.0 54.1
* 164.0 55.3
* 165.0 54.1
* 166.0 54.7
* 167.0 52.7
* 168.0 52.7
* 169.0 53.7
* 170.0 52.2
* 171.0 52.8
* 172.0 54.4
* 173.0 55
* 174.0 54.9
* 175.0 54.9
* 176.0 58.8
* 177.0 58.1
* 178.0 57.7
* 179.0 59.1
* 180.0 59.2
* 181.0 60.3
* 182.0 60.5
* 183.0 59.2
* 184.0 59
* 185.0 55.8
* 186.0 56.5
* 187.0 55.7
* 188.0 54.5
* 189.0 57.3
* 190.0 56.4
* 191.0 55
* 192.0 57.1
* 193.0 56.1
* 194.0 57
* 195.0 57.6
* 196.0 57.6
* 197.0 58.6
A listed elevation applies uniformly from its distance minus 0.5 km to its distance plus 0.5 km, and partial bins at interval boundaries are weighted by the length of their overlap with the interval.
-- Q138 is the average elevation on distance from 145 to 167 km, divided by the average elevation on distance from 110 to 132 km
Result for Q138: 1.2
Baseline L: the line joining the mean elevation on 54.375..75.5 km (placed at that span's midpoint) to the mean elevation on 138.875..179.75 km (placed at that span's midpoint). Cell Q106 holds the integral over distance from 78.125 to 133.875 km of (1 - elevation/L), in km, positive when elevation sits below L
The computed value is 7.1 km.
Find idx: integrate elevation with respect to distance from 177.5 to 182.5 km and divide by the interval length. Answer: 59.4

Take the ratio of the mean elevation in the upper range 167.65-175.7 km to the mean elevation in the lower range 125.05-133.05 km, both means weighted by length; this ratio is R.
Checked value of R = 1.1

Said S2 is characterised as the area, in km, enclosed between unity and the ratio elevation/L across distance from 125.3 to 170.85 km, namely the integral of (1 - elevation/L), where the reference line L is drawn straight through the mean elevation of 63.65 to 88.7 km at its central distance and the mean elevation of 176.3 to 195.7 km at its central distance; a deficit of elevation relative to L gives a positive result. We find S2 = 2.1 km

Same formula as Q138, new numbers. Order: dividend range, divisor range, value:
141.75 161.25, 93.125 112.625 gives 1.14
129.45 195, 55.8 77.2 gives 0.93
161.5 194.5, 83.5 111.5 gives 1.09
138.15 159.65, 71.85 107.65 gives 1.04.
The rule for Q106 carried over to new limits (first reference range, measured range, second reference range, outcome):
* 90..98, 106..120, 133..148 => 1.2 km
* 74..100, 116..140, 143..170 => 2.5 km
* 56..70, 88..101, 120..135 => 0.3 km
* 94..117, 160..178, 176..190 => 0.5 km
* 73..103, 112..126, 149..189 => 1.6 km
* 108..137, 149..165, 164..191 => -1.0 km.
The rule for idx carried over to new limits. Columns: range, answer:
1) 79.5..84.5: 53.1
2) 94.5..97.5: 52.3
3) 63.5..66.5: 45.7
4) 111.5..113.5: 47.6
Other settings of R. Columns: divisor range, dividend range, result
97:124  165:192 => 1.14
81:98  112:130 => 0.94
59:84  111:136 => 0.86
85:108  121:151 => 1.02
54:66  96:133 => 0.79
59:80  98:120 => 0.85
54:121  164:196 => 1.03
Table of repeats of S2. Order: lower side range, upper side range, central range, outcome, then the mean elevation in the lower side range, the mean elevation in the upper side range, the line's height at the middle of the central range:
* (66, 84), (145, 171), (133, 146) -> 0.9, 56.9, 56.2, 56.4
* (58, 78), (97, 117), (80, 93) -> 0.4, 58.7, 49.3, 54.2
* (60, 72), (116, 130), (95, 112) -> 0.3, 53.2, 49.7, 50.9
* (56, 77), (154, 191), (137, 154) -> 0.4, 59.5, 56.2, 57.1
